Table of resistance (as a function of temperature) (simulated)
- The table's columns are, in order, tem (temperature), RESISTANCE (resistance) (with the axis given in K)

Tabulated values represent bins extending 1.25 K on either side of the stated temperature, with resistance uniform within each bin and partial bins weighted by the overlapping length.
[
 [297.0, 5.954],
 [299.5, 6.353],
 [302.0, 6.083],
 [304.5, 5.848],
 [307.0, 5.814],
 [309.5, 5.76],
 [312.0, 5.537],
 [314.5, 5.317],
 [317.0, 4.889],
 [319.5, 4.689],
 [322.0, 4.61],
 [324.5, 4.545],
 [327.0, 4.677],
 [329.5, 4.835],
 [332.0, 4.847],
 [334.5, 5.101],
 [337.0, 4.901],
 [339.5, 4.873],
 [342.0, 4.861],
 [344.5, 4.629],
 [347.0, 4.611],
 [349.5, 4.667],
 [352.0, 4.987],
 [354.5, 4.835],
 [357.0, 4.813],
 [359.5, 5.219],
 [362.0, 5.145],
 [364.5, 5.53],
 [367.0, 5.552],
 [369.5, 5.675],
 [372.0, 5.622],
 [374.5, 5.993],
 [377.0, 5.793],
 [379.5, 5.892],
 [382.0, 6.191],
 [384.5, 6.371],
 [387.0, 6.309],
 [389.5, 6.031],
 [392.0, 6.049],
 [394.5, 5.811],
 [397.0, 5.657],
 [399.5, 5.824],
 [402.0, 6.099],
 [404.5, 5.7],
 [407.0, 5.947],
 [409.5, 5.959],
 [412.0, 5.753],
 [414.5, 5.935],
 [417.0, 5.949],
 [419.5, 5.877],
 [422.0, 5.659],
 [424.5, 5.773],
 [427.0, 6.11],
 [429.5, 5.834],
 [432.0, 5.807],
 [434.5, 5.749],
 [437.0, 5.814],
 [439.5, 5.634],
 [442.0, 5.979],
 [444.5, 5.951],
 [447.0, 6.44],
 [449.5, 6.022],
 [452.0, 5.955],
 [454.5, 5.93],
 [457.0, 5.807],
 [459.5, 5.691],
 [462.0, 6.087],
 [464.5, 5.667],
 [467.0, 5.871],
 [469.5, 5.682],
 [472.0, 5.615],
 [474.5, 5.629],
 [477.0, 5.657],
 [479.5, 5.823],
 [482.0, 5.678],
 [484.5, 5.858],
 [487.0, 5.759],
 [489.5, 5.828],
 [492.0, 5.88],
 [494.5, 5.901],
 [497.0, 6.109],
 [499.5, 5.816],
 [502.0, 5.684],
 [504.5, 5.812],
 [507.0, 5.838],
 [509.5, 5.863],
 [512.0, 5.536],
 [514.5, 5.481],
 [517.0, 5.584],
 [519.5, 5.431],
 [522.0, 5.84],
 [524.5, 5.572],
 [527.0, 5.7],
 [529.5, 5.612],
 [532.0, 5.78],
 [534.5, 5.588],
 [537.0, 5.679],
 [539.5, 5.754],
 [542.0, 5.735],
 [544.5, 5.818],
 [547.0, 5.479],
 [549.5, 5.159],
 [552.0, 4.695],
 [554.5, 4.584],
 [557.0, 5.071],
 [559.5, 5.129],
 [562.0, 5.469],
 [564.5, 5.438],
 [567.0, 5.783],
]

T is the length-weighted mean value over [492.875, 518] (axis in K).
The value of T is 5.77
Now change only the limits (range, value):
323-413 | 5.42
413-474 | 5.86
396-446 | 5.85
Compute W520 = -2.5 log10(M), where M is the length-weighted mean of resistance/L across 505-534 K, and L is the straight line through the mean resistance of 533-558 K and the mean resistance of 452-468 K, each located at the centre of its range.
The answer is -0.03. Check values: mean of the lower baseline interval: 5.85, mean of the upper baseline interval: 5.36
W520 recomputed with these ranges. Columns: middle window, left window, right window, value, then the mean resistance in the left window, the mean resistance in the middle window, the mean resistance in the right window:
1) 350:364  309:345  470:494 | 0.017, 4.93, 5.01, 5.75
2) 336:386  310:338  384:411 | 0.029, 4.93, 5.32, 5.96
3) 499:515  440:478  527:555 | -0.017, 5.86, 5.73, 5.48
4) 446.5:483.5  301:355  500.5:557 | -0.085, 5.04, 5.82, 5.55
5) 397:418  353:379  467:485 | -0.066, 5.43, 5.88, 5.71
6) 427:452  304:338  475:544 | -0.083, 5.08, 5.93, 5.73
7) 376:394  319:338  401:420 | -0.099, 4.78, 6.08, 5.9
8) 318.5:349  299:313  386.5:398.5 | 0.233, 5.88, 4.76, 5.95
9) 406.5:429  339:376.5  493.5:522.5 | -0.095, 5.15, 5.88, 5.74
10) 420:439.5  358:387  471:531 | -0.014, 5.74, 5.81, 5.73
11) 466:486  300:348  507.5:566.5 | -0.069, 5.1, 5.73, 5.49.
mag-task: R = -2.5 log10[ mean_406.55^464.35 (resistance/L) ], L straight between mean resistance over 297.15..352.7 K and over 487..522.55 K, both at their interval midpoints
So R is -0.072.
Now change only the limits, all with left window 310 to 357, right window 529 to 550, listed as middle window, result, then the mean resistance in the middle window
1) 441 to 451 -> -0.15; 6.1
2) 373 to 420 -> -0.17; 5.95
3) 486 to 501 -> -0.08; 5.88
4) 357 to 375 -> -0.10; 5.46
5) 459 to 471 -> -0.09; 5.8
